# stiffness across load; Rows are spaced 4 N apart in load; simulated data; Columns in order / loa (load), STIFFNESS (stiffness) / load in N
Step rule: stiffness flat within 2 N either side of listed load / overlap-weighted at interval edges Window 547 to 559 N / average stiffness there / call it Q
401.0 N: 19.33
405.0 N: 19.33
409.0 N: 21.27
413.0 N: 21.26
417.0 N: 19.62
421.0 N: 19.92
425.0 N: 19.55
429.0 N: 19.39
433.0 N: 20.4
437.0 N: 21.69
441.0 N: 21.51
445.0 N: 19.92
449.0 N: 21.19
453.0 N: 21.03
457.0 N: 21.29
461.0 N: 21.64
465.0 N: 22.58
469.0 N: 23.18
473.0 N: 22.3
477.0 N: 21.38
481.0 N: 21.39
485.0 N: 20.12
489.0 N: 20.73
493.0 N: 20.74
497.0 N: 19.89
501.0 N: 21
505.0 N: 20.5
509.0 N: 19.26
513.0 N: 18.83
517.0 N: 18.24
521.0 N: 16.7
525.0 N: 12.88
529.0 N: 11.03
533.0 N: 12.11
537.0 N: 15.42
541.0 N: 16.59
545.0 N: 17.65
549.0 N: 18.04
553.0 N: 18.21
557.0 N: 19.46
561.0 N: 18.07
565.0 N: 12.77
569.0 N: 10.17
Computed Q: 18.6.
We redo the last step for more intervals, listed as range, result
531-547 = 15.4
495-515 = 19.9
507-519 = 18.8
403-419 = 20.4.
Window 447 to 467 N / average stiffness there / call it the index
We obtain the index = 21.5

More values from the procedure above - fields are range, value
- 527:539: 12.9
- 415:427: 19.7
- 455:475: 22.2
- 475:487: 21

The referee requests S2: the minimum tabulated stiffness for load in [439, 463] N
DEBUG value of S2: 19.92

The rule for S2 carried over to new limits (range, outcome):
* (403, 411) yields 19.33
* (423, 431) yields 19.39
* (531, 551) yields 12.11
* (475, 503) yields 19.89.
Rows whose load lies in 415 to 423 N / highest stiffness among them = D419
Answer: 19.92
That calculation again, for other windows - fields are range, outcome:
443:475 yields 23.18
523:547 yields 17.65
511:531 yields 18.83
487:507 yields 21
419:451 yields 21.69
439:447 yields 21.51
